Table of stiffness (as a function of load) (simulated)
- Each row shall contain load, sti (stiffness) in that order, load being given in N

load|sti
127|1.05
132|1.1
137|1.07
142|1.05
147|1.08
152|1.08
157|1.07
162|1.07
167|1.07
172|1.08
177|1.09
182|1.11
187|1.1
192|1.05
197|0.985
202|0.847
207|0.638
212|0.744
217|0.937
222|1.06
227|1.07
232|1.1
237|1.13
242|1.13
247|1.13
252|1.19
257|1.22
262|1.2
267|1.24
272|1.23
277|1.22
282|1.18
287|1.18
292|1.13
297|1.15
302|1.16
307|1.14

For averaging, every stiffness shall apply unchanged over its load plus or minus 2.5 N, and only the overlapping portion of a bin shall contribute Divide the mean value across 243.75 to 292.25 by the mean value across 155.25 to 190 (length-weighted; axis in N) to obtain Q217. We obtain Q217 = 1.10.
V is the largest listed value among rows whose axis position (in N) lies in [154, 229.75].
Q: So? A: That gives 1.11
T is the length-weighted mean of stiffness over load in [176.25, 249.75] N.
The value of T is 1.01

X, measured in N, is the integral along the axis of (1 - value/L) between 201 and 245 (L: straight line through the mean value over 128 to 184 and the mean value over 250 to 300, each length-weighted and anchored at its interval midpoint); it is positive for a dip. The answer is 6.81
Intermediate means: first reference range 1.08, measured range 0.968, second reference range 1.19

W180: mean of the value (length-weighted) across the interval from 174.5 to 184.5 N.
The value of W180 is 1.1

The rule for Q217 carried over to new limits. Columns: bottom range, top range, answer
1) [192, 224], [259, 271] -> 1.39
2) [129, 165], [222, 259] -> 1.05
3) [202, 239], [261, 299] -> 1.26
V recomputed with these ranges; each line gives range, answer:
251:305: 1.24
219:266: 1.22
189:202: 1.05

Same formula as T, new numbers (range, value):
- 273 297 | 1.18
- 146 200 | 1.07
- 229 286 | 1.18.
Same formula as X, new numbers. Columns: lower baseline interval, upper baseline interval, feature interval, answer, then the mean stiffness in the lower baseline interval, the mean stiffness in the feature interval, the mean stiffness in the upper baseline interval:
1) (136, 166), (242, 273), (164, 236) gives 8.4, 1.07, 0.995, 1.19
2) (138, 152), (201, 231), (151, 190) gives -3.0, 1.07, 1.08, 0.895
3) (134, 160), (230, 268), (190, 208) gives 3.6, 1.07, 0.895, 1.17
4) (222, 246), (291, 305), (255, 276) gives -1.8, 1.1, 1.22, 1.15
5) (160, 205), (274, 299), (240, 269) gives -1.3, 1.04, 1.18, 1.17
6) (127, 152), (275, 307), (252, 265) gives -0.7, 1.07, 1.21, 1.17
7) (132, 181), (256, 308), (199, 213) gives 4.6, 1.08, 0.752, 1.19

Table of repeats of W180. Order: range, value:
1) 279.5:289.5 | 1.18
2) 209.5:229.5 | 0.953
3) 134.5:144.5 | 1.06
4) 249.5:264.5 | 1.2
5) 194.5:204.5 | 0.916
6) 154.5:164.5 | 1.07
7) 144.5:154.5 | 1.08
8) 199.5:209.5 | 0.742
